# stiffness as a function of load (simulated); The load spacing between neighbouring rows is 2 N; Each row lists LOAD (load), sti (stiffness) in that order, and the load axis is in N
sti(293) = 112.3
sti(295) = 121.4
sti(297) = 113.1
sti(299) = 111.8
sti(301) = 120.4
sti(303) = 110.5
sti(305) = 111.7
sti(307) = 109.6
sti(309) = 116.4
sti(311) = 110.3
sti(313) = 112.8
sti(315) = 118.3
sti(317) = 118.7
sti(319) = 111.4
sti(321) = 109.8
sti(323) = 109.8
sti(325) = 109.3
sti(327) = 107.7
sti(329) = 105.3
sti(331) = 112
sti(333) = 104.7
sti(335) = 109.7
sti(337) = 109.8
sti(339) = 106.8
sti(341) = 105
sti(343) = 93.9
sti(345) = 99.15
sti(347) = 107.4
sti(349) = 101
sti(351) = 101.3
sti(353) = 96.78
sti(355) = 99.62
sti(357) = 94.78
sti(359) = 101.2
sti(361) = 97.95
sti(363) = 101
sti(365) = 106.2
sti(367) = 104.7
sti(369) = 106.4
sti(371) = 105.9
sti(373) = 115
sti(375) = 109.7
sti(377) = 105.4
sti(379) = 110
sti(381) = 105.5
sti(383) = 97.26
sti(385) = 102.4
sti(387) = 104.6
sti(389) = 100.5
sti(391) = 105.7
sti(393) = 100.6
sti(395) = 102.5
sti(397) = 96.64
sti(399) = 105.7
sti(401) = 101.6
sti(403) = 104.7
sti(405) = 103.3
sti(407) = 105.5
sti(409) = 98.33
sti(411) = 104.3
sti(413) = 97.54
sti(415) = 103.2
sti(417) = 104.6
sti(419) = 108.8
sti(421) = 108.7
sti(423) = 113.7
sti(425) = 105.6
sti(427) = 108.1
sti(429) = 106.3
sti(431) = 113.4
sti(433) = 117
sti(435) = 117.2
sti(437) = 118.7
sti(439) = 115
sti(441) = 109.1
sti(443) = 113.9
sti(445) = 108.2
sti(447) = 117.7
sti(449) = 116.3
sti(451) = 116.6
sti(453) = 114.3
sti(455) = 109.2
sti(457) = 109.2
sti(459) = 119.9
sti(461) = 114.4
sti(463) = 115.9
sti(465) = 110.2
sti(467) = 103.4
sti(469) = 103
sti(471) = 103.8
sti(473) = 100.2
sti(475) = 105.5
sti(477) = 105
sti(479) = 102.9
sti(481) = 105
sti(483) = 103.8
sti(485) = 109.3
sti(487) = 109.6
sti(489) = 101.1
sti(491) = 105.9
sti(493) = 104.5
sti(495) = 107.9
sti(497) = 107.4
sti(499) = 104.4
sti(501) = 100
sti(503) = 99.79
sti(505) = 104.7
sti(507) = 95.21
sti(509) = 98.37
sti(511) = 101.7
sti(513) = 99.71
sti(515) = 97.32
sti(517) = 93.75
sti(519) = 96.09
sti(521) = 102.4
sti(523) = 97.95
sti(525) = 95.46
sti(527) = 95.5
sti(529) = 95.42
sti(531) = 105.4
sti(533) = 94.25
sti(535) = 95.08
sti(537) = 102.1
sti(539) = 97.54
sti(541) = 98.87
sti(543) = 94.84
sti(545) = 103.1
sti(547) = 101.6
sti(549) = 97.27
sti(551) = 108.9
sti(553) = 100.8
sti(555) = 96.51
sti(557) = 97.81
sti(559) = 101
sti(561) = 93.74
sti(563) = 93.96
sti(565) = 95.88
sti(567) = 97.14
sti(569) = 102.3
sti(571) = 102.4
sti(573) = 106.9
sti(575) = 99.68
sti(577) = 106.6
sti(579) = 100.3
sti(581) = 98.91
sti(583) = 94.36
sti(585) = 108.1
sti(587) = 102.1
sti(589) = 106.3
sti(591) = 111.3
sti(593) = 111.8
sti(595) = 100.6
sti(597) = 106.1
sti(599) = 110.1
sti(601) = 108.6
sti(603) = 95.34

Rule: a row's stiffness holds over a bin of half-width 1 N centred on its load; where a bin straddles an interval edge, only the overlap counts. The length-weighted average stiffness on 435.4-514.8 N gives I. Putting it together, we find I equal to 107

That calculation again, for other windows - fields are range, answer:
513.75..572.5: 98.5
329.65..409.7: 104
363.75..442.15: 106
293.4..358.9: 108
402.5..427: 105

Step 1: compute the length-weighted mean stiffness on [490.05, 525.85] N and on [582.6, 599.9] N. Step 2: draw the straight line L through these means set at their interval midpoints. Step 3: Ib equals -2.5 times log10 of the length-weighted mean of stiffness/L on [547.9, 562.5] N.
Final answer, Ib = 0.05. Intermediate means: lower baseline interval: 101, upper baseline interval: 106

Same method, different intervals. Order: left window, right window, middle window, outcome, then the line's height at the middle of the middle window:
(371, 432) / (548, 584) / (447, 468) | -0.10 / 103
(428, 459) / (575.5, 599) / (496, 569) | 0.09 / 108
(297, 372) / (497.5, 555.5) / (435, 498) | -0.08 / 102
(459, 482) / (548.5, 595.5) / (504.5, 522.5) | 0.06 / 105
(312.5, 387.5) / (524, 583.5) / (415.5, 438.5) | -0.08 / 103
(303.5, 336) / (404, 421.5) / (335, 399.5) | 0.04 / 107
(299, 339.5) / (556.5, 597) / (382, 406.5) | 0.07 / 109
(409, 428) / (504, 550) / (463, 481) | -0.03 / 102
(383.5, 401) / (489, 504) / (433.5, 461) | -0.11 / 103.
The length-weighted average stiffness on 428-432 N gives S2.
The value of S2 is 110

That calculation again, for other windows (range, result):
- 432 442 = 115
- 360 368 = 102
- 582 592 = 104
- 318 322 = 111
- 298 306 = 114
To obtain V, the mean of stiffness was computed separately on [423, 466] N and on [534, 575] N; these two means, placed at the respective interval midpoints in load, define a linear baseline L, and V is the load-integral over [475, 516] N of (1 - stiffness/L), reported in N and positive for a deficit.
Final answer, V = 1.4 N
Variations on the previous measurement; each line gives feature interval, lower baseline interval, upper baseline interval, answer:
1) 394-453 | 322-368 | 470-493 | -2.4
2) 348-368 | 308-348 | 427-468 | 1.7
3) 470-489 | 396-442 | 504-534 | -0.6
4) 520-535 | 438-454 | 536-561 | 0.7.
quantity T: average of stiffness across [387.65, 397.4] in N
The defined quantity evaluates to 102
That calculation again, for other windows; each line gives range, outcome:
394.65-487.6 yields 108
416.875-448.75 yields 112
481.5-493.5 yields 106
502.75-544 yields 98.1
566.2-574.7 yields 102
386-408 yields 103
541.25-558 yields 100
